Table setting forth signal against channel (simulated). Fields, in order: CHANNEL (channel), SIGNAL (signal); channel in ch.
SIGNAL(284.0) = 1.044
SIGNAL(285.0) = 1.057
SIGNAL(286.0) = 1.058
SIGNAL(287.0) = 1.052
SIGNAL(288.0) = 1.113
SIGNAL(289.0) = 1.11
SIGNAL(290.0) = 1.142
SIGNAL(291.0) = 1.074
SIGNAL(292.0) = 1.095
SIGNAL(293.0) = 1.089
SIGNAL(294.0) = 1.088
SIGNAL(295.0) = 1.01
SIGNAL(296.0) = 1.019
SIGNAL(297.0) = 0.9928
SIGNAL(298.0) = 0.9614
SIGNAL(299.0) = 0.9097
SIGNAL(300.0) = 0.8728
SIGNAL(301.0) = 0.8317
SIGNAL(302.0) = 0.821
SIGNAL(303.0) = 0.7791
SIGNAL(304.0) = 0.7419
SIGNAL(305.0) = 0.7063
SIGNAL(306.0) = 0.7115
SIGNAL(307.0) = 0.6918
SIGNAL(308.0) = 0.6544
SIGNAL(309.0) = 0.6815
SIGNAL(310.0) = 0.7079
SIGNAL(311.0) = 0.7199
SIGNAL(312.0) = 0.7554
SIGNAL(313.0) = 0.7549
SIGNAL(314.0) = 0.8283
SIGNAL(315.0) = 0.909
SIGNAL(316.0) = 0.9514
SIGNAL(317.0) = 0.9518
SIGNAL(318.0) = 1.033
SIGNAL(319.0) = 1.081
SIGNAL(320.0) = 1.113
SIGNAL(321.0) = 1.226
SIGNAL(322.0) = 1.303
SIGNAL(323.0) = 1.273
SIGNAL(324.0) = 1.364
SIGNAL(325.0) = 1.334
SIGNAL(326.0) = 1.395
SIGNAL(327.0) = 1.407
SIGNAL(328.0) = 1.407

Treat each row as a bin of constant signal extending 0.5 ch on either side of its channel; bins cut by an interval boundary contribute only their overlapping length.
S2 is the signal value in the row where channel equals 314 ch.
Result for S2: 0.8283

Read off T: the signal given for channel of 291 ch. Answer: 1.074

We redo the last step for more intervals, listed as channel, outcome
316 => 0.9514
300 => 0.8728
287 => 1.052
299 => 0.9097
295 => 1.01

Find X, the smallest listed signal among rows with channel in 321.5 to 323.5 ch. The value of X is 1.273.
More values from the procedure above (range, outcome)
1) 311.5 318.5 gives 0.7549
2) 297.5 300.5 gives 0.8728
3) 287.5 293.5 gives 1.074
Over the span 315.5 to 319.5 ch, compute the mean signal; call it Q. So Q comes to 1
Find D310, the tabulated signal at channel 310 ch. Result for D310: 0.7079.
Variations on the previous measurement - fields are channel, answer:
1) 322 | 1.303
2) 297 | 0.9928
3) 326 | 1.395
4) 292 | 1.095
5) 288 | 1.113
